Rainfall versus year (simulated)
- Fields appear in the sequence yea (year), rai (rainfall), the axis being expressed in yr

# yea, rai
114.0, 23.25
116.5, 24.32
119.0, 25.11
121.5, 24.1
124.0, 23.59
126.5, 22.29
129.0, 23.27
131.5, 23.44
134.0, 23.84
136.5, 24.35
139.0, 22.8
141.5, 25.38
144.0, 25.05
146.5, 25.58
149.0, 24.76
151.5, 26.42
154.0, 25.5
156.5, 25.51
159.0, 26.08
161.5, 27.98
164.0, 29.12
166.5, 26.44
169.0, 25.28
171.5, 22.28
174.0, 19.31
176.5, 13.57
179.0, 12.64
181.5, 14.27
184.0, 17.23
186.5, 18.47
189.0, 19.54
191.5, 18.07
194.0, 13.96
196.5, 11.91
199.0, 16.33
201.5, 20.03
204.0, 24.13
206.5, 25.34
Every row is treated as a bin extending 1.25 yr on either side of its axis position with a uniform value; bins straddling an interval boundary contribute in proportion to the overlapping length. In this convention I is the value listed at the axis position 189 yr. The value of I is 19.54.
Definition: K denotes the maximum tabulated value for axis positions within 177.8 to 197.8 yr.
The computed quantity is 19.54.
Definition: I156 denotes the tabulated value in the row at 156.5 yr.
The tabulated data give 25.51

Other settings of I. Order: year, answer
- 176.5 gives 13.57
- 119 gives 25.11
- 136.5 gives 24.35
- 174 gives 19.31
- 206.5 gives 25.34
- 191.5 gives 18.07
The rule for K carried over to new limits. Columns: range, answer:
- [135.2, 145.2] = 25.38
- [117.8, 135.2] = 25.11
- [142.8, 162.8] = 27.98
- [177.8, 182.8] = 14.27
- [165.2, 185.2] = 26.44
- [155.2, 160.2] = 26.08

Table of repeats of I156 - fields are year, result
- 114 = 23.25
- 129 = 23.27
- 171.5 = 22.28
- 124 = 23.59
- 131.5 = 23.44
